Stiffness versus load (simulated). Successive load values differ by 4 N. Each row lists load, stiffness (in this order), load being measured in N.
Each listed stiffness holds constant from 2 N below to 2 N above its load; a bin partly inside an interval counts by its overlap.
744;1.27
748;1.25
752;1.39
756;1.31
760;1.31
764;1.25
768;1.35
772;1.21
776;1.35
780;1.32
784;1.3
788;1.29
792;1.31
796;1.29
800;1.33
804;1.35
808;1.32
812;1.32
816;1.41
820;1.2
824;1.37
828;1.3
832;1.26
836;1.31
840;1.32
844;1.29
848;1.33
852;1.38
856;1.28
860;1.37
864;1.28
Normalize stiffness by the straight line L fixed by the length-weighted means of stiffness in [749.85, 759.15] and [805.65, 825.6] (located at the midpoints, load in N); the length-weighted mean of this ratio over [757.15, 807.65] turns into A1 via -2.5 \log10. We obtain 0.02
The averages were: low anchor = 1.34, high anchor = 1.32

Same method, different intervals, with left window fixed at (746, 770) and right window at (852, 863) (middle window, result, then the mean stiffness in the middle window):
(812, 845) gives 0.01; 1.31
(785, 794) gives 0.01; 1.3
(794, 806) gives 0.00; 1.32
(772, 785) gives 0.01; 1.31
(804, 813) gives 0.00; 1.33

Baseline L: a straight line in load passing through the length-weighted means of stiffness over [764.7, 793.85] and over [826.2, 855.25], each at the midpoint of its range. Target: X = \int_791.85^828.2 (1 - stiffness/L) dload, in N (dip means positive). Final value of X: -0.4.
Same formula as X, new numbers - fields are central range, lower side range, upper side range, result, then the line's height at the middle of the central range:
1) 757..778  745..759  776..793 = 0.3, 1.31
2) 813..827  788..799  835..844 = -0.2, 1.31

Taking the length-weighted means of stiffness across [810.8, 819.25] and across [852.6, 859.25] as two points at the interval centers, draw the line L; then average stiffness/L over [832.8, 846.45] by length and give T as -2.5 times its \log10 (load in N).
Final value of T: 0.02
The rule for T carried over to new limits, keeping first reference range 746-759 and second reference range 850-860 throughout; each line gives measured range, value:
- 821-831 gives 0.01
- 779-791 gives 0.02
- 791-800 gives 0.02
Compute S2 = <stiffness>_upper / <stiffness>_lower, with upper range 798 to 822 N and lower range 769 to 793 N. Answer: 1.02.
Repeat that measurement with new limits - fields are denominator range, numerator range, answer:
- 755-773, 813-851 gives 1.02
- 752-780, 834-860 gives 1.01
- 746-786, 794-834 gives 1.01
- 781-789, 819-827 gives 1.00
